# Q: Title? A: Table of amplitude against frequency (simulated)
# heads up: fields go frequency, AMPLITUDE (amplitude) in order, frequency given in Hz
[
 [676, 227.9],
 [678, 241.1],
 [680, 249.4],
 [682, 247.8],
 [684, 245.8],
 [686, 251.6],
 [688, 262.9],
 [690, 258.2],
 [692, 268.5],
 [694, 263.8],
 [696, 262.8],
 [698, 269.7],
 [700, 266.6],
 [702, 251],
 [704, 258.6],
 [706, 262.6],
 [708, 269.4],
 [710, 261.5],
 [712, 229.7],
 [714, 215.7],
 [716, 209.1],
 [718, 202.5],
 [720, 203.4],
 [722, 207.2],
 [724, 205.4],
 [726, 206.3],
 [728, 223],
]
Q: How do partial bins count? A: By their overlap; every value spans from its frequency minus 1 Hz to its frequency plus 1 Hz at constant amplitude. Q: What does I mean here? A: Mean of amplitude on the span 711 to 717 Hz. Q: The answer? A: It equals 218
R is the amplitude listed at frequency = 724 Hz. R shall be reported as 205.4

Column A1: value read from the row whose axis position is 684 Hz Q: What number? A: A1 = 245.8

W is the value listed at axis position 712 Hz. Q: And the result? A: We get 229.7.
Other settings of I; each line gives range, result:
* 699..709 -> 262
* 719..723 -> 205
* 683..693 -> 257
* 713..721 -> 208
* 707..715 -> 244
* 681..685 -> 247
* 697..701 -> 268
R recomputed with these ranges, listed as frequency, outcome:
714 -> 215.7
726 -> 206.3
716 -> 209.1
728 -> 223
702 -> 251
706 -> 262.6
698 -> 269.7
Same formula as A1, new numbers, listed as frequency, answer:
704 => 258.6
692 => 268.5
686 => 251.6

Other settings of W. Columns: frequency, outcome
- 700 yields 266.6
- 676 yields 227.9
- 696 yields 262.8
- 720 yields 203.4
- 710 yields 261.5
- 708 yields 269.4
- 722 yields 207.2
